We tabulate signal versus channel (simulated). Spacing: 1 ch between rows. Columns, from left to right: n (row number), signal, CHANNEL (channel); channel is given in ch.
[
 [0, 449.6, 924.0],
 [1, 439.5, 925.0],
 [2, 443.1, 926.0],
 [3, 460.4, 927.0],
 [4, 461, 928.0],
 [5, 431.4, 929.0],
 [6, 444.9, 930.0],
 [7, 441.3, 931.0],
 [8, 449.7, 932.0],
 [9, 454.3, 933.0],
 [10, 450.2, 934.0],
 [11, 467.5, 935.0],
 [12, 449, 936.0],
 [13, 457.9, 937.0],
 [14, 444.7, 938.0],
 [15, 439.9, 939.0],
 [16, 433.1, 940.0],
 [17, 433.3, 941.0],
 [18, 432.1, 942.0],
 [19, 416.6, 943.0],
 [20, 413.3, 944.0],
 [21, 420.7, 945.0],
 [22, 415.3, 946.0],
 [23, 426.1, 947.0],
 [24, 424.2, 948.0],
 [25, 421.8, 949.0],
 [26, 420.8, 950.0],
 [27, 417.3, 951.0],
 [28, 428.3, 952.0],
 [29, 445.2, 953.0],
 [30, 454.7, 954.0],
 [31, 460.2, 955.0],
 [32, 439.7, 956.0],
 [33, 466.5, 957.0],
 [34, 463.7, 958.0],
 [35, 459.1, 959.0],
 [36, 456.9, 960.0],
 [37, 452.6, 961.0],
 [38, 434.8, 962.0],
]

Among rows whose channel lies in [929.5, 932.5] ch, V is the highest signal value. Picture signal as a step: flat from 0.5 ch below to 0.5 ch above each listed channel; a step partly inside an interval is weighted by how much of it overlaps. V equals 449.7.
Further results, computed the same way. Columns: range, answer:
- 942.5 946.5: 420.7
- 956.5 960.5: 466.5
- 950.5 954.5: 454.7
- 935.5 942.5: 457.9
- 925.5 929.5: 461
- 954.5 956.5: 460.2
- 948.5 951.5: 421.8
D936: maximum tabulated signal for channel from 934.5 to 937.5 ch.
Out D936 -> 467.5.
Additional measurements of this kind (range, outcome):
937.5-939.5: 444.7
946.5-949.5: 426.1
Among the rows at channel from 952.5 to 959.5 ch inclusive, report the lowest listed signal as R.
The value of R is 439.7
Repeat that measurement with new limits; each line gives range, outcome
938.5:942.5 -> 432.1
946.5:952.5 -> 417.3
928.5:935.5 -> 431.4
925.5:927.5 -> 443.1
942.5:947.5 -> 413.3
